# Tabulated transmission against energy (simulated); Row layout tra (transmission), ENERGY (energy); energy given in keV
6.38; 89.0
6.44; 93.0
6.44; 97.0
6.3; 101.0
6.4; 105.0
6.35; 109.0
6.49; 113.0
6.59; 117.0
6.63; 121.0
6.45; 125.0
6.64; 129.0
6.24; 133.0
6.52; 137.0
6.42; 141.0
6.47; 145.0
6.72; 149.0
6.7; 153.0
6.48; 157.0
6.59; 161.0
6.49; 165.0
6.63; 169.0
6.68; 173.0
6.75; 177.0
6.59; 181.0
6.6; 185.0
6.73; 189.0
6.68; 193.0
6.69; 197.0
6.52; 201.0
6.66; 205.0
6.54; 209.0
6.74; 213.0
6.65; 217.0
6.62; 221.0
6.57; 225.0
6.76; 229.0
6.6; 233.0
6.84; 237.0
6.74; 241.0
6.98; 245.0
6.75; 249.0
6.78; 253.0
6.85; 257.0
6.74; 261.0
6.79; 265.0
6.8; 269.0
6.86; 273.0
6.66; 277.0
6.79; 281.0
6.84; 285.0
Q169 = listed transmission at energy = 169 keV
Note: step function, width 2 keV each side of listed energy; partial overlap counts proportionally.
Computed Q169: 6.63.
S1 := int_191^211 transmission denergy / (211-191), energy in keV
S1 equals 6.62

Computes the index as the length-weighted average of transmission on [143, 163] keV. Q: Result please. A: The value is 6.59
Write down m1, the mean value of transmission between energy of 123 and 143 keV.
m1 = 6.45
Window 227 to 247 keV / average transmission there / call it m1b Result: 6.78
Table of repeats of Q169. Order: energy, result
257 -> 6.85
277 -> 6.66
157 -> 6.48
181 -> 6.59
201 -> 6.52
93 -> 6.44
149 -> 6.72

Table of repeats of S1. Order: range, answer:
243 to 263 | 6.82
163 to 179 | 6.64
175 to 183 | 6.67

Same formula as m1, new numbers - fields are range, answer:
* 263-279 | 6.78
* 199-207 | 6.59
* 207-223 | 6.64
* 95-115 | 6.4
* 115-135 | 6.51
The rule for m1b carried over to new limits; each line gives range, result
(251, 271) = 6.79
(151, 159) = 6.59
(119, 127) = 6.54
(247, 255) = 6.77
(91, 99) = 6.44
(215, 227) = 6.61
